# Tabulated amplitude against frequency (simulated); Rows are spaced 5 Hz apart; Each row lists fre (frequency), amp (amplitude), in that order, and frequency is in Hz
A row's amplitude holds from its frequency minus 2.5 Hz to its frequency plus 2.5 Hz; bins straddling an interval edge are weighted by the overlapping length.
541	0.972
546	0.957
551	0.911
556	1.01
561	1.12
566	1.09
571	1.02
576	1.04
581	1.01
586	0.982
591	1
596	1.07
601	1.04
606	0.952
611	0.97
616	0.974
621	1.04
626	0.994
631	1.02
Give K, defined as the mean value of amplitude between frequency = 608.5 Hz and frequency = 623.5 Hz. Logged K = 0.995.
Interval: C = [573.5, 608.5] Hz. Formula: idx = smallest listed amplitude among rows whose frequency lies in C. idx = 0.952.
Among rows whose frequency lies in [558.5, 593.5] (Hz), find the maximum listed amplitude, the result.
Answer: 1.12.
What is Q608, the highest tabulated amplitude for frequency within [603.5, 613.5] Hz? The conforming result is 0.97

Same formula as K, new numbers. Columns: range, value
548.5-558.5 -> 0.961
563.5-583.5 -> 1.04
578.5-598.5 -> 1.02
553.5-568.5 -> 1.07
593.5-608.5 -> 1.02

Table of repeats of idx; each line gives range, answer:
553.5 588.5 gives 0.982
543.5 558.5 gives 0.911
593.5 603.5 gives 1.04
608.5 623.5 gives 0.97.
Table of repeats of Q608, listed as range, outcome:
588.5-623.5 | 1.07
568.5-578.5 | 1.04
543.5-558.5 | 1.01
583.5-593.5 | 1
